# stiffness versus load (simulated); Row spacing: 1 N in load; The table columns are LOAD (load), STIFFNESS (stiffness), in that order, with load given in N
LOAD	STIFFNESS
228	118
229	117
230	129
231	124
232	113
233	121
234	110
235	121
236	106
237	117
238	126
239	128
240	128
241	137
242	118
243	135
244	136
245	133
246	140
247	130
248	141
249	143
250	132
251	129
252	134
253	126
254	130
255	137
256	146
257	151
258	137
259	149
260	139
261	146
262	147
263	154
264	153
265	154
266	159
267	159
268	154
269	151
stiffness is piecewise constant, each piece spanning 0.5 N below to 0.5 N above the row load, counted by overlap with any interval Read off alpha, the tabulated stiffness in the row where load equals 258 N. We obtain 137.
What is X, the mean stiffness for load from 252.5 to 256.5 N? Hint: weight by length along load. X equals 135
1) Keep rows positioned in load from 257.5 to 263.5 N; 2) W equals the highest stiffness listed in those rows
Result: 154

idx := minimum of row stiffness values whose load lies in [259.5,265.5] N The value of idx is 139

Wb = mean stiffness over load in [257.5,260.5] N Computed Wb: 142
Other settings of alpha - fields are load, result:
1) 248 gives 141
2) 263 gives 154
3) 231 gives 124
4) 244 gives 136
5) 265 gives 154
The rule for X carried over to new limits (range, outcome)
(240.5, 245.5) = 132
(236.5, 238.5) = 122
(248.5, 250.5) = 138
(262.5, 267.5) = 156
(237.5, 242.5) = 127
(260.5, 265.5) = 151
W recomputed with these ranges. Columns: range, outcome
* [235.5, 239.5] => 128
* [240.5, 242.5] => 137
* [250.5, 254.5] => 134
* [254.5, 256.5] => 146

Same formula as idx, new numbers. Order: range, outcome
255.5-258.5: 137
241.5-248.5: 118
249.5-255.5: 126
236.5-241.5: 117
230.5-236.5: 106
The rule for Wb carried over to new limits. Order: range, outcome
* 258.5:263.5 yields 147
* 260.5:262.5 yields 146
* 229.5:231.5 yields 126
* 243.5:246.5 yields 136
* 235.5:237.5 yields 112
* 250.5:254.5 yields 130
